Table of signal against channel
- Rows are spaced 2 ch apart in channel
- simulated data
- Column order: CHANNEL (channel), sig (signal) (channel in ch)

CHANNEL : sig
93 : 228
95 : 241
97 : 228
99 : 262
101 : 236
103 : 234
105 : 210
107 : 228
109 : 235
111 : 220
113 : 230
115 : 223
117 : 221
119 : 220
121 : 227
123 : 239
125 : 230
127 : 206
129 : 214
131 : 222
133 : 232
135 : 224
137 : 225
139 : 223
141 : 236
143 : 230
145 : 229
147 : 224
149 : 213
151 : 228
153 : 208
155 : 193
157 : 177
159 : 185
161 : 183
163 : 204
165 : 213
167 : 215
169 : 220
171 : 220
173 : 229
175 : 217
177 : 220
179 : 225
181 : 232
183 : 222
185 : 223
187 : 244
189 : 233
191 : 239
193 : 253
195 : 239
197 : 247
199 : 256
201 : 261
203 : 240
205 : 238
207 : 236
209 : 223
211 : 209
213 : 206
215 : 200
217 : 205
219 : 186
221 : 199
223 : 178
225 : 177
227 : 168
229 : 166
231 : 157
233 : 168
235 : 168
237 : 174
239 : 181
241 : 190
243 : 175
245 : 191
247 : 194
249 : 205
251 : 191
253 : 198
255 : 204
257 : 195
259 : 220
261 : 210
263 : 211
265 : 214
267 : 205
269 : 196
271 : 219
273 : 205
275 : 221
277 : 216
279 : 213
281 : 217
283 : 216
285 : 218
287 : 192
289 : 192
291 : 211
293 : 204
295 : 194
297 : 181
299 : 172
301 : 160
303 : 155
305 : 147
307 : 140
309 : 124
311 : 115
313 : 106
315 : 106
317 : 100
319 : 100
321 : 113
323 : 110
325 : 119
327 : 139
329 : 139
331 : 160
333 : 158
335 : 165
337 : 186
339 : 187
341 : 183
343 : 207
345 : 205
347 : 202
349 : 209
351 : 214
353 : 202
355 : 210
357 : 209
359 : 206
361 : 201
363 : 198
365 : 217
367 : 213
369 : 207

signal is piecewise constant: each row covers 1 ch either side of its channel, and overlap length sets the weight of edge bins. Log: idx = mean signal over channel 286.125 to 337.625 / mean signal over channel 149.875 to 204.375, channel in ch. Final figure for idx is 0.7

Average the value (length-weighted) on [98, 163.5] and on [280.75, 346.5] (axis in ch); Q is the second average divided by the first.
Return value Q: 0.73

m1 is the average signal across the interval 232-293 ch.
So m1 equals 200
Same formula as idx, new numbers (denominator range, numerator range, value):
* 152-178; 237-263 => 0.95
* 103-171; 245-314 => 0.87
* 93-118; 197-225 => 0.94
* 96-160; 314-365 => 0.77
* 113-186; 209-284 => 0.90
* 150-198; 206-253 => 0.86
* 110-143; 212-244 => 0.81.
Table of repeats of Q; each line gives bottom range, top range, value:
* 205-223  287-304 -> 0.89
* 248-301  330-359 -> 0.95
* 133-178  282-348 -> 0.75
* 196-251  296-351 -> 0.76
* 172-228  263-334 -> 0.76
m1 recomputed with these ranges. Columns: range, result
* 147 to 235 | 213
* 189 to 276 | 205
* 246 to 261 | 202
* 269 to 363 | 175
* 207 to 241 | 187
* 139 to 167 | 210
